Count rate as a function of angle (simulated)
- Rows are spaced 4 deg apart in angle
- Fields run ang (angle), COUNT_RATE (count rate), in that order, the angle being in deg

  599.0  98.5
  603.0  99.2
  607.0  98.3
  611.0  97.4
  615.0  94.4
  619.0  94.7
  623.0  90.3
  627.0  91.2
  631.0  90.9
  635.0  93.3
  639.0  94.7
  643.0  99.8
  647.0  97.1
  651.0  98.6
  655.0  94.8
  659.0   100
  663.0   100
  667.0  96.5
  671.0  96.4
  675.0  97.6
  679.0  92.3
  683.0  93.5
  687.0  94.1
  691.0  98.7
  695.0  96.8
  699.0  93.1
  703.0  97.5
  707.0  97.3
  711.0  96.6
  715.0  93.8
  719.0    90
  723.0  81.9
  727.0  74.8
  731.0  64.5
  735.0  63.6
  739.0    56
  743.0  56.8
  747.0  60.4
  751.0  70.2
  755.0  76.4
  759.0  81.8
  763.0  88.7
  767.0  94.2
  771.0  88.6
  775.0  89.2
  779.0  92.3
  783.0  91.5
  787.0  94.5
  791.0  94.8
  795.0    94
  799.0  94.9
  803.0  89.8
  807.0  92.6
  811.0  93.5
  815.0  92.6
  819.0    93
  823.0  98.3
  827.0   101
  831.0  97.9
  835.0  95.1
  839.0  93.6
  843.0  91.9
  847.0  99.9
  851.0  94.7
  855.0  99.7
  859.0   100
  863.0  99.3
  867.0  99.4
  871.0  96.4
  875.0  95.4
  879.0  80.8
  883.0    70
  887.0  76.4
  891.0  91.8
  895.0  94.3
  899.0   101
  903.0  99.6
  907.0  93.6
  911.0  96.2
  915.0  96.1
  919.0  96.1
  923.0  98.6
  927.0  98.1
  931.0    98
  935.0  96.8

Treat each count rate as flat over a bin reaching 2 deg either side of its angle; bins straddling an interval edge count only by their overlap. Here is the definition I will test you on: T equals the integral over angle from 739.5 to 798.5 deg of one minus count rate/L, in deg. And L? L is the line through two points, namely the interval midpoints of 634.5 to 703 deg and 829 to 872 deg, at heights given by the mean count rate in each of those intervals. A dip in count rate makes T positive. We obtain 8.2 deg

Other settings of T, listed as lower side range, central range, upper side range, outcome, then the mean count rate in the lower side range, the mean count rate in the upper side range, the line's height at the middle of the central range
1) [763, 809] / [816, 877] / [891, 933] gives -1.61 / 92.2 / 96.9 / 94.5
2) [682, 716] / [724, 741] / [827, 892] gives 5.27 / 95.8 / 92.9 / 95.2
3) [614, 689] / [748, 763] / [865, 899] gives 2.53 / 95.3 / 88.8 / 92.4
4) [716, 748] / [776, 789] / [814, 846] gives -1.49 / 69.5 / 95.7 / 83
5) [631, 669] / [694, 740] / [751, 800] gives 4.32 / 96.9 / 89.2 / 92.8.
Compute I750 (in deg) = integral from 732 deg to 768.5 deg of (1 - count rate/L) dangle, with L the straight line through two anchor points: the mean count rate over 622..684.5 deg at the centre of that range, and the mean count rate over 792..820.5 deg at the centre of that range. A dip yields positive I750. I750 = 8.7 deg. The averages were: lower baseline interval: 95.5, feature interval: 71.5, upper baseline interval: 93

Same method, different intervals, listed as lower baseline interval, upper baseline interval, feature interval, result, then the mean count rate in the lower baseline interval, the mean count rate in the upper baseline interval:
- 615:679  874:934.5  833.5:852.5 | -0.4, 95.6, 92.5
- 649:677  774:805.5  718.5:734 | 3.2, 97.7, 92.7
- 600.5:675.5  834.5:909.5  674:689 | 0.2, 96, 93.3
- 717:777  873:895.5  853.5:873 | -3.8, 75.8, 84.1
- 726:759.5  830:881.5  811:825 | -1.4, 66.3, 95.4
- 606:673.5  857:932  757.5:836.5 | 1.3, 95.8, 93.7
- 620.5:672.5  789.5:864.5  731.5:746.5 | 5.7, 95.6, 95.6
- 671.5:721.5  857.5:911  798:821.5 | 0.1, 95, 92.2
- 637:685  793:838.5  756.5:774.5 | 1.4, 96.8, 94.8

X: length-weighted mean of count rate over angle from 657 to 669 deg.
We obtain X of 98.8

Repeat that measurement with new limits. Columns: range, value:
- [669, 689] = 94.8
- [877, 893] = 79.8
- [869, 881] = 90.9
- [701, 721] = 95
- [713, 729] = 85.1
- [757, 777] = 88.5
